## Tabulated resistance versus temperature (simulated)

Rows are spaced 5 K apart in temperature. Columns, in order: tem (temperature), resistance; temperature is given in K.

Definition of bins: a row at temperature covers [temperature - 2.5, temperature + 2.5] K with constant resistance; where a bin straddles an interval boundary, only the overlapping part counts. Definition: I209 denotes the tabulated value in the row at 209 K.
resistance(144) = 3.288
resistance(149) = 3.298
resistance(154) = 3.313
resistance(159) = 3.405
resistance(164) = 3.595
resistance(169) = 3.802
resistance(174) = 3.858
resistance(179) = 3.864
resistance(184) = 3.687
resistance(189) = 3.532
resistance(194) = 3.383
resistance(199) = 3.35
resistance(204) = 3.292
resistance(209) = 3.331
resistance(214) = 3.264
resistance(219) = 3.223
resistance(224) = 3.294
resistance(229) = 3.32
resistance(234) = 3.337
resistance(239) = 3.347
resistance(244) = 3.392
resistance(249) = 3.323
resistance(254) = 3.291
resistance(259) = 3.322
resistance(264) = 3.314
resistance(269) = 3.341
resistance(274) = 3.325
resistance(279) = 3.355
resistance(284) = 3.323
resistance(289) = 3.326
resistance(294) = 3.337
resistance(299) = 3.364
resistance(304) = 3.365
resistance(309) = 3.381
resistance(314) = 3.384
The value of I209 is 3.331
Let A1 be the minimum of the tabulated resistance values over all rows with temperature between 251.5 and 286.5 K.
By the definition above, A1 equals 3.291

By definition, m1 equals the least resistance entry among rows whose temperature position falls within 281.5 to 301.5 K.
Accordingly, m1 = 3.323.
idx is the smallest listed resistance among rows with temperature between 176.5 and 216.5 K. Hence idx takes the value 3.264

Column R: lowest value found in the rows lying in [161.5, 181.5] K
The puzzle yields 3.595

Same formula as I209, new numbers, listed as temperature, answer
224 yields 3.294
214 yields 3.264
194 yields 3.383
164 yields 3.595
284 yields 3.323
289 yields 3.326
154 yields 3.313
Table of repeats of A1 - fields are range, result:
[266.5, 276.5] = 3.325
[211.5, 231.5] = 3.223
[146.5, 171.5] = 3.298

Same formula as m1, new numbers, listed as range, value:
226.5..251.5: 3.32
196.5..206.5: 3.292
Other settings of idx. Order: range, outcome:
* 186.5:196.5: 3.383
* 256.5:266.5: 3.314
